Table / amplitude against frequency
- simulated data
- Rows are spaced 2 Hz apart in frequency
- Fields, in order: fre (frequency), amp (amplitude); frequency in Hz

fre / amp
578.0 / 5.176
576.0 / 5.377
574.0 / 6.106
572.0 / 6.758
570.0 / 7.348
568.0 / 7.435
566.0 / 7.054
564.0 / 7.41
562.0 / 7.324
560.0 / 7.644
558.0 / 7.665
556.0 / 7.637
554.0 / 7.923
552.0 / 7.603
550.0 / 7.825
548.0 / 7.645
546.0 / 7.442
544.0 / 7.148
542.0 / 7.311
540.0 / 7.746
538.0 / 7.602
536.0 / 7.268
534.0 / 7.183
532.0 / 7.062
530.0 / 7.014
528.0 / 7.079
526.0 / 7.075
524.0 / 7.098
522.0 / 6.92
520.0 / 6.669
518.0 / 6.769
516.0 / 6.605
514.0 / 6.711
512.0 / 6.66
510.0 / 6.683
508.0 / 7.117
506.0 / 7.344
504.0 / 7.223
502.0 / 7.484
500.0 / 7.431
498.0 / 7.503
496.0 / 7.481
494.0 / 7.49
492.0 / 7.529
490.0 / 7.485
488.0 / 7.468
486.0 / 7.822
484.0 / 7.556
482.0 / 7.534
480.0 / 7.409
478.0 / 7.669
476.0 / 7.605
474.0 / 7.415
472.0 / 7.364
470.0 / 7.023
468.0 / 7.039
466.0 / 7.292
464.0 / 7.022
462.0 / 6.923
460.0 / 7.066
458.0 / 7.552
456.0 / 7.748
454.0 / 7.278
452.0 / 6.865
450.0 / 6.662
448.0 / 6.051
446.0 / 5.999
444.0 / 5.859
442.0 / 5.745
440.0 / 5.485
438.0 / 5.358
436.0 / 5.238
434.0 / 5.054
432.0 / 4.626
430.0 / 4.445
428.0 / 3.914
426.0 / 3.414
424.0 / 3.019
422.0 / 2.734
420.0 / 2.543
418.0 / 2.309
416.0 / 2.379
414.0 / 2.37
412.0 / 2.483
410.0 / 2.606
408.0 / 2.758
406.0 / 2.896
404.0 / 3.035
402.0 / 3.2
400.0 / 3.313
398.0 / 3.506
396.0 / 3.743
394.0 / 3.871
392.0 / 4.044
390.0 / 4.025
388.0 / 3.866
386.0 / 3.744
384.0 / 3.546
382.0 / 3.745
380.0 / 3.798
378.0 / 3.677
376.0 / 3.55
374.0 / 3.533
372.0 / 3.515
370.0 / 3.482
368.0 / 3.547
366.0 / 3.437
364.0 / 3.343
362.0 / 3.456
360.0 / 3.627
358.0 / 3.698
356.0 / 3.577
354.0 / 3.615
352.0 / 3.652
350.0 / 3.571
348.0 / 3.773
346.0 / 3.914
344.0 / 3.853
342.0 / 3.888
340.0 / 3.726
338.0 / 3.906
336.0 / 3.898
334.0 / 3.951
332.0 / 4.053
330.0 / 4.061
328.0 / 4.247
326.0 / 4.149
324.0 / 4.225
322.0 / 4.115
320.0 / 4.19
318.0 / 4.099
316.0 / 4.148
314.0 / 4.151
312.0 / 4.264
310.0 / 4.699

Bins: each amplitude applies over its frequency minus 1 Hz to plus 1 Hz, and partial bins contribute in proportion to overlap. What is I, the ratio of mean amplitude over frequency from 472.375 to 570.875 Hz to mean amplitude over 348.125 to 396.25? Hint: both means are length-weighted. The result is 2.01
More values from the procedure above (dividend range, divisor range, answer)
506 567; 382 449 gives 1.88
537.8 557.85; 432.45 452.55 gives 1.31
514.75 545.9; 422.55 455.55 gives 1.34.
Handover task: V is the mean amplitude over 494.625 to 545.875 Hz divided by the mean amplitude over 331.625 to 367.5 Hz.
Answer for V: 1.92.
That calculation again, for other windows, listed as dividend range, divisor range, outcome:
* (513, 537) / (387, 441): 1.95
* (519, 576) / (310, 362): 1.84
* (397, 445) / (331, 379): 1.00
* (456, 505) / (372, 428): 2.27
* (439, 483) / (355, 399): 1.90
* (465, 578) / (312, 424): 2.03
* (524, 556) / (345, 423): 2.19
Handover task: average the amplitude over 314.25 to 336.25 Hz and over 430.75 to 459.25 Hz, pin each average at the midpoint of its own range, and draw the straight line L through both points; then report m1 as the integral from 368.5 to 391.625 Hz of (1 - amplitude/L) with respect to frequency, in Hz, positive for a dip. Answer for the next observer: 6.16 Hz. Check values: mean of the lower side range 4.11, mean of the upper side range 6.1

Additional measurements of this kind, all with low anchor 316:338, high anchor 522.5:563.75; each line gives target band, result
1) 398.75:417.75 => 9.1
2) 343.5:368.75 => 5.1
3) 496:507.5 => -1.1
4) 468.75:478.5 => -1.6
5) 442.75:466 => -3.0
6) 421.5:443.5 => 4.6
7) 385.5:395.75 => 2.4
